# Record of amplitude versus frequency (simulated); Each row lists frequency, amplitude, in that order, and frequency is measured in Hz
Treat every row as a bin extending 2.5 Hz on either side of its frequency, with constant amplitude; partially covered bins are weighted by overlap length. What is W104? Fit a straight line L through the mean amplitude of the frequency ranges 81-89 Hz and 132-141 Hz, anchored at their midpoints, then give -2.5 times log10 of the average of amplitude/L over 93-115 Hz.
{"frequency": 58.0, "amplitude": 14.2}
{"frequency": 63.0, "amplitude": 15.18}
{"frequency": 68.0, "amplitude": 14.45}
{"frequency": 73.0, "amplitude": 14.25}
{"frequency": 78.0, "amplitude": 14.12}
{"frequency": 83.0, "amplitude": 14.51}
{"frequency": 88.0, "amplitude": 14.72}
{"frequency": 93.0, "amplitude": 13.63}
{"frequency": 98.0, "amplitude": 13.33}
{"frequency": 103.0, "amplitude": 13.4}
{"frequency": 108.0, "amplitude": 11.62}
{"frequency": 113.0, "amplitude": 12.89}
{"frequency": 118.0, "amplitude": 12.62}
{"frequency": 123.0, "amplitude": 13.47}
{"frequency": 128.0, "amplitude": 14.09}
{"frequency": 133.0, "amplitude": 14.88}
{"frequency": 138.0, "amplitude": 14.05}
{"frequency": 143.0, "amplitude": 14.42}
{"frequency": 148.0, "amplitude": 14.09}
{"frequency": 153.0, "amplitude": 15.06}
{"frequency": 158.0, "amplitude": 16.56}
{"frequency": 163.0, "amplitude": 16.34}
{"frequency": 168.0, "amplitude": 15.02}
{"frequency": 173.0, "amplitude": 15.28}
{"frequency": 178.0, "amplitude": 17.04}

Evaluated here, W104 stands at 0.13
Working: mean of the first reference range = 14.6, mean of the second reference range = 14.4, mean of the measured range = 12.9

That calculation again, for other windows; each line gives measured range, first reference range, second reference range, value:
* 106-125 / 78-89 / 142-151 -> 0.14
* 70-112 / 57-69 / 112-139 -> 0.04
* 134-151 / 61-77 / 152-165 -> 0.11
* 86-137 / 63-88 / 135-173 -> 0.10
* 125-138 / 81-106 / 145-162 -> 0.03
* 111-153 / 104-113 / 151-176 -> -0.01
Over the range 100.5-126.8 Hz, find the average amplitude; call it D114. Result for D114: 12.9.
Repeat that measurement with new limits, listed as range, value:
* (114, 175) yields 14.6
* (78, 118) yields 13.4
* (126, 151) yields 14.3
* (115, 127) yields 13.2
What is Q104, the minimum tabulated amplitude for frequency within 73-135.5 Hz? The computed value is 11.62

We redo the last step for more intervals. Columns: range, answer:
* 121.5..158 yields 13.47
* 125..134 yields 14.09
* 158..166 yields 16.34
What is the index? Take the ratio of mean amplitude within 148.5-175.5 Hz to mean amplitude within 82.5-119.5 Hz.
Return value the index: 1.17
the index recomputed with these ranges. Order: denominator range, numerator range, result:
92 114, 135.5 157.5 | 1.13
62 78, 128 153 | 0.99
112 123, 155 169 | 1.24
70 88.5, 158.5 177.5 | 1.10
